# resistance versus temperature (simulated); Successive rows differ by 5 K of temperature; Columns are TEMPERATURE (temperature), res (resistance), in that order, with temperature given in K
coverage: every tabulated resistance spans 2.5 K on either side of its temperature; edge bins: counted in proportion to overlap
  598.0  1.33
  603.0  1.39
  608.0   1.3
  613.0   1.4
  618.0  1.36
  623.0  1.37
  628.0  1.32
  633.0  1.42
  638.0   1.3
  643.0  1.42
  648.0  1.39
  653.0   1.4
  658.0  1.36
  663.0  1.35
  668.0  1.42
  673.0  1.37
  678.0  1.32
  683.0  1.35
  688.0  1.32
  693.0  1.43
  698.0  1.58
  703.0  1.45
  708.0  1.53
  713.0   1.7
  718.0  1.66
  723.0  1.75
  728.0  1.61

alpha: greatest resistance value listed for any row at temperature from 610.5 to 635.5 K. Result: 1.42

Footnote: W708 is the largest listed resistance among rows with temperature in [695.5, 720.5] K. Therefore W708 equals 1.7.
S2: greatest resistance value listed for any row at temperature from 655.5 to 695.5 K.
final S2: 1.43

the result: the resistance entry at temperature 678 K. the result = 1.32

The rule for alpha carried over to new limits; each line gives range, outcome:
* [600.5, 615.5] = 1.4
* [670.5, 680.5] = 1.37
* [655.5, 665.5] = 1.36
